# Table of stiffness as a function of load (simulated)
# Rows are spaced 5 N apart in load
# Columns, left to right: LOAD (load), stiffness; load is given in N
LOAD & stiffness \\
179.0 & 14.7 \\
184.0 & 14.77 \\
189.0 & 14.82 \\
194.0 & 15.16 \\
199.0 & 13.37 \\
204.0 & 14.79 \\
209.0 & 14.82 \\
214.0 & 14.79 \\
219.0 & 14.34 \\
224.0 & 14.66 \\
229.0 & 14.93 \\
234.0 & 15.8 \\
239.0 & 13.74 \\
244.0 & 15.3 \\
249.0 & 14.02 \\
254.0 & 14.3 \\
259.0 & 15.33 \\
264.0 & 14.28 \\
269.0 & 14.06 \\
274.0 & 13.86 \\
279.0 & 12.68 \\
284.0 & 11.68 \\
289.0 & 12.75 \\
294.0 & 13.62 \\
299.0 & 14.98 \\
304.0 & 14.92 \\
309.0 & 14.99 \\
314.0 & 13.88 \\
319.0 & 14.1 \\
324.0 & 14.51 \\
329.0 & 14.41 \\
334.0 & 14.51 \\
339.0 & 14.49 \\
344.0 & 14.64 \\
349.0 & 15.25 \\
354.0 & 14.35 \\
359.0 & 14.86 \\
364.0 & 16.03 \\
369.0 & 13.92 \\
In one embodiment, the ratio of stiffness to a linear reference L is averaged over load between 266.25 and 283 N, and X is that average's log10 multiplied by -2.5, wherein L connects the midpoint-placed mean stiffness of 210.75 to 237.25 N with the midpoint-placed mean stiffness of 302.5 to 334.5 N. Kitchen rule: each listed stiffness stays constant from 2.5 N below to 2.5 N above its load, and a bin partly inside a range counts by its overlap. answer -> 0.10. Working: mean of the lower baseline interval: 14.9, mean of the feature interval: 13.4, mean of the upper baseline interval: 14.5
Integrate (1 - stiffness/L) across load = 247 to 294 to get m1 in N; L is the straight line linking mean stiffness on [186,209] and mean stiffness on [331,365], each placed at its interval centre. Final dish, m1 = 3.3 N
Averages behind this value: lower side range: 14.6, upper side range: 14.8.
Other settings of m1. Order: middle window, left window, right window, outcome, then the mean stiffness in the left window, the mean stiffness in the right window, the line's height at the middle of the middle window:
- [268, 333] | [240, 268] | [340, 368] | 3.8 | 14.6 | 14.9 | 14.7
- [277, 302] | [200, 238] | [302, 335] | 2.3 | 14.8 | 14.5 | 14.6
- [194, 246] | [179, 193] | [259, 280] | -0.7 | 14.8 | 14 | 14.5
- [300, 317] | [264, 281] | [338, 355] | -0.5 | 13.7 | 14.7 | 14.2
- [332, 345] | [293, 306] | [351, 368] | 0.3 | 14.6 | 15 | 14.8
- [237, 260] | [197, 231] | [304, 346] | 0.0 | 14.5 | 14.5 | 14.5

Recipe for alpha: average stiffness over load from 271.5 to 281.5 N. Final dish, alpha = 13.3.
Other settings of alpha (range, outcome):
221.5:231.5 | 14.8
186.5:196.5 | 15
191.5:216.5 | 14.6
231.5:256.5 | 14.6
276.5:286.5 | 12.2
